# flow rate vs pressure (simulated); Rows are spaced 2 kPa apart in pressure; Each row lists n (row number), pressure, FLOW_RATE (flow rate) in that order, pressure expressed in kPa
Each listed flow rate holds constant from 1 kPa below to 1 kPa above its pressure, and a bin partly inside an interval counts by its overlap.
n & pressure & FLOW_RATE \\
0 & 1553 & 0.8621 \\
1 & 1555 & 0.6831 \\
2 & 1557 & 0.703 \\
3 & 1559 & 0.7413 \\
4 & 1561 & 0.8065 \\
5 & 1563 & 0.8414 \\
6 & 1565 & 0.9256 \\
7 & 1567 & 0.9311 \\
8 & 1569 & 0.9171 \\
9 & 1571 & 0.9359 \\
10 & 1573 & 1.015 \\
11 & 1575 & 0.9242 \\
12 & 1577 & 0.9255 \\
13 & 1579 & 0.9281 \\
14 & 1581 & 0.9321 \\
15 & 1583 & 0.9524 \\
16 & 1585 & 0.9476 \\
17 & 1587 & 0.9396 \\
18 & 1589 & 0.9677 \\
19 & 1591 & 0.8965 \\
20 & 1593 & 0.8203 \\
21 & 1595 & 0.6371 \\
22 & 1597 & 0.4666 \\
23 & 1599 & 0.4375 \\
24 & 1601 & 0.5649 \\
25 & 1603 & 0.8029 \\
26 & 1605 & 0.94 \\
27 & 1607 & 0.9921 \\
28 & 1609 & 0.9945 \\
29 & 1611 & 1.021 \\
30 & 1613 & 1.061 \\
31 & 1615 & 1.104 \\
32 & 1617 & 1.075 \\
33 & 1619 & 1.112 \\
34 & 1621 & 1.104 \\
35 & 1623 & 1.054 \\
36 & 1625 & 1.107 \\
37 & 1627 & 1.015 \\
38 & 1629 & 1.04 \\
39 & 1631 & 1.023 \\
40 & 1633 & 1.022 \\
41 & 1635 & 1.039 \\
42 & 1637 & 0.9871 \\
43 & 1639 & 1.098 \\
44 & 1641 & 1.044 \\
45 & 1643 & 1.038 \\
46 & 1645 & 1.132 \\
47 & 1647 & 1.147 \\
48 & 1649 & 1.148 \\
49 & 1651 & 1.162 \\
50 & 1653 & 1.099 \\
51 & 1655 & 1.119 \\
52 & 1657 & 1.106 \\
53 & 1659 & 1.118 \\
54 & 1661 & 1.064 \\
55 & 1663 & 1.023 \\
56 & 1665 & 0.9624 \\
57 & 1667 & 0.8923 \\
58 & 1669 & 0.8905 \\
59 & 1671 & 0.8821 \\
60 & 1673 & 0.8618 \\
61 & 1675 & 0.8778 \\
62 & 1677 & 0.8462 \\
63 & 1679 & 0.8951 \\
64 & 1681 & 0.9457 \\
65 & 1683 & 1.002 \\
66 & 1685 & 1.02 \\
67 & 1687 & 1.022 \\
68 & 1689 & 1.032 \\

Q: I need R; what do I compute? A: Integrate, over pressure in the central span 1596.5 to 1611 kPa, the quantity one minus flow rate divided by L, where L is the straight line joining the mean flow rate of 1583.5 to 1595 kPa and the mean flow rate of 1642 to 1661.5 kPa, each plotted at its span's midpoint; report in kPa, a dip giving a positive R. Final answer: 2.7 kPa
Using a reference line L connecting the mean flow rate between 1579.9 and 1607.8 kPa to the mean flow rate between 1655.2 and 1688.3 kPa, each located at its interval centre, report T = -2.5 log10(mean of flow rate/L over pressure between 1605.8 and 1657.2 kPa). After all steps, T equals -0.207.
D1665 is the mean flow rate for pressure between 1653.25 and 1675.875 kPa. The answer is 0.986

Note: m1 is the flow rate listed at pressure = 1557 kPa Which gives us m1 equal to 0.703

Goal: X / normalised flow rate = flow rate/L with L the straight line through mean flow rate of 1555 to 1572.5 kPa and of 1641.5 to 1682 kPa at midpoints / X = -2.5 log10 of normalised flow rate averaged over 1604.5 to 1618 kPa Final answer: -0.12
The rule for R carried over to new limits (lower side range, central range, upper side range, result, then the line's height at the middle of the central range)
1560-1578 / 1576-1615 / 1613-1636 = 4.9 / 0.985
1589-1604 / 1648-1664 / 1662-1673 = -4.0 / 0.885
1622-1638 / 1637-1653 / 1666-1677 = -2.0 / 0.979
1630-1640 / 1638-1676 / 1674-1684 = -2.3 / 0.974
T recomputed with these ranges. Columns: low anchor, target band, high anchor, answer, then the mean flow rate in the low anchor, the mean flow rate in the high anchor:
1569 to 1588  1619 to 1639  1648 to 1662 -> 0.01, 0.943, 1.12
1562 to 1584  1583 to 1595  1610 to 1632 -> 0.09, 0.93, 1.07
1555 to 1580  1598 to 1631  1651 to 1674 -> -0.03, 0.875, 1.01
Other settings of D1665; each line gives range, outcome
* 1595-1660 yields 1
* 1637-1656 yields 1.1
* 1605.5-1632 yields 1.05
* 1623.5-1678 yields 1.03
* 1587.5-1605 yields 0.72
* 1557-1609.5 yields 0.849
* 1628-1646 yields 1.05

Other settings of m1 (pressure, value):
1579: 0.9281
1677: 0.8462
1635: 1.039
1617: 1.075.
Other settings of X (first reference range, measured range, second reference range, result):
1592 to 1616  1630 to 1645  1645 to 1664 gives -0.031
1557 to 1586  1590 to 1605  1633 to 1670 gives 0.367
